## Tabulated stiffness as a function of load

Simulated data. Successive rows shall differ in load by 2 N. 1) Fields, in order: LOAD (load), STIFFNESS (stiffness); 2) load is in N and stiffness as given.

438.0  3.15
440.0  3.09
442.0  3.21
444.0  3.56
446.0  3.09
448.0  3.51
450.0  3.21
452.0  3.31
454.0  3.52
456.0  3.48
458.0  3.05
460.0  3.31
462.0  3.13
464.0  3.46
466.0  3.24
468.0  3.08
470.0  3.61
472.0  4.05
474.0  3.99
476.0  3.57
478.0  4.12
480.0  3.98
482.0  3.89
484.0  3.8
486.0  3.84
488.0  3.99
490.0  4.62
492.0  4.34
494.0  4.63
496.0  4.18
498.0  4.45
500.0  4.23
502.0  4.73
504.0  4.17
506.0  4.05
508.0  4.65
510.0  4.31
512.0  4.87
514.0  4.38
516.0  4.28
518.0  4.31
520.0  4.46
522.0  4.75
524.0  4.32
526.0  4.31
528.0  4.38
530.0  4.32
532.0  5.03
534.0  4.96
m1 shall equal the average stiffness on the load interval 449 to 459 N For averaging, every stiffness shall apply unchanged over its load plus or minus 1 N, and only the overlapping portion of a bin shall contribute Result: 3.31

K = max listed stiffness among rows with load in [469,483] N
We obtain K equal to 4.12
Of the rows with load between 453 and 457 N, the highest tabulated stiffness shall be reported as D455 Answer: 3.52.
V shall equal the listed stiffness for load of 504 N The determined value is 4.17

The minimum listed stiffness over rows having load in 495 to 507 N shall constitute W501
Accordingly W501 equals 4.05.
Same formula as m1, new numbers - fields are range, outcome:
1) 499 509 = 4.37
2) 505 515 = 4.45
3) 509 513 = 4.59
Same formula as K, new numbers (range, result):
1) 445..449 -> 3.51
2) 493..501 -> 4.63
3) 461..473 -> 4.05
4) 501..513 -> 4.87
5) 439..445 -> 3.56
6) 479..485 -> 3.98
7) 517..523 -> 4.75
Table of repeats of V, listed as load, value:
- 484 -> 3.8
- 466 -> 3.24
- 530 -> 4.32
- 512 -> 4.87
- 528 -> 4.38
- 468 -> 3.08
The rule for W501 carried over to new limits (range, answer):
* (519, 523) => 4.46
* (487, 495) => 3.99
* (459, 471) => 3.08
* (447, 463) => 3.05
